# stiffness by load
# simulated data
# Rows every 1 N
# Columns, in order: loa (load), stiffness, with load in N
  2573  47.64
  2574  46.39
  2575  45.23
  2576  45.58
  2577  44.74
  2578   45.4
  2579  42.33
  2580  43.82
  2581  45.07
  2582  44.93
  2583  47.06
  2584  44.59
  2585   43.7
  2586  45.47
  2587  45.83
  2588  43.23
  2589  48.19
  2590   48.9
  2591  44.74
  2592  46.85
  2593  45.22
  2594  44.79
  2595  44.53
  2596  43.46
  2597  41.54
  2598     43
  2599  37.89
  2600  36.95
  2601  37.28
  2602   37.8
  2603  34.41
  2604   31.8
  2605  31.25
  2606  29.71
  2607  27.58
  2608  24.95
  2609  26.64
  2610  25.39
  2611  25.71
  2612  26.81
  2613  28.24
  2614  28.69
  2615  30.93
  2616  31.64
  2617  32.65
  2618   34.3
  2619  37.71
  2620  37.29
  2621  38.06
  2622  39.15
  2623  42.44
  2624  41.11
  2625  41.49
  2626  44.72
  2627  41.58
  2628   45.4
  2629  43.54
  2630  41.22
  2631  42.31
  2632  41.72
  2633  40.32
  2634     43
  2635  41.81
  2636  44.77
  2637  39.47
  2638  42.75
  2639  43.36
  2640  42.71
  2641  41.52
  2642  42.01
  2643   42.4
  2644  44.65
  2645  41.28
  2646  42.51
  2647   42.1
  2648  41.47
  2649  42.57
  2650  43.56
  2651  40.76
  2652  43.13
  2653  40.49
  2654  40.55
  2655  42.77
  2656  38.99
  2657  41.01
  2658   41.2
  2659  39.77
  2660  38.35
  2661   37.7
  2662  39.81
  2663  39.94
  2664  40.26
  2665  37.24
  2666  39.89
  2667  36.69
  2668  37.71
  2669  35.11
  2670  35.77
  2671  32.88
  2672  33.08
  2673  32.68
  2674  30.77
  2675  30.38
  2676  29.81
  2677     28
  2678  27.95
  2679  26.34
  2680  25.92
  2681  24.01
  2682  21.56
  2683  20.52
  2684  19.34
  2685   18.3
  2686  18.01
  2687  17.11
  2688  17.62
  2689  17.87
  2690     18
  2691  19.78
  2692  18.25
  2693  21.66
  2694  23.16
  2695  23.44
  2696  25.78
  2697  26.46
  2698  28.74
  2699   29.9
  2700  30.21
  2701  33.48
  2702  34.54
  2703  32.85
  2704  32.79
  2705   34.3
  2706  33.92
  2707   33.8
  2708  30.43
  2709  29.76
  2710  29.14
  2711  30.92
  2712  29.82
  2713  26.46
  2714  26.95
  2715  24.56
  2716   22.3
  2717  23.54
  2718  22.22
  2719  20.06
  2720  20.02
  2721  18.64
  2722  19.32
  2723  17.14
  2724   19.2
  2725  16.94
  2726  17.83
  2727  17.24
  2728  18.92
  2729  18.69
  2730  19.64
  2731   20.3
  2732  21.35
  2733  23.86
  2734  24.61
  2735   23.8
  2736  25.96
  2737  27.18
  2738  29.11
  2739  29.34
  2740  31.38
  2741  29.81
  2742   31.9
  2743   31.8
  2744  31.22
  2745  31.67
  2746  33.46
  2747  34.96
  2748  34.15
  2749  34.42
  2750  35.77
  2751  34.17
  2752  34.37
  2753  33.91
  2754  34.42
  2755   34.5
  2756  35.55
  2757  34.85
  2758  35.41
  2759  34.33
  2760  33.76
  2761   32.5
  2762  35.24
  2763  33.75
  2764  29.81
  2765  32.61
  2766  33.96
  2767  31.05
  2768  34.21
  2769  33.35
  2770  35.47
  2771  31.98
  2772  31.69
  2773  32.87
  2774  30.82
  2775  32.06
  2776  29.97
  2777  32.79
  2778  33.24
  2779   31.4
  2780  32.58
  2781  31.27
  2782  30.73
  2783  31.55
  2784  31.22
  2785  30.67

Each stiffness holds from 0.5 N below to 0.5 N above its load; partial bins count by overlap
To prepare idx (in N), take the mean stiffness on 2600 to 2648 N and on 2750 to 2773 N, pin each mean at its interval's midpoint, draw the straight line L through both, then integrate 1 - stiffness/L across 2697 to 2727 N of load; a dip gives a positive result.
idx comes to 7.4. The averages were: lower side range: 37.4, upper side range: 33.7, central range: 26.4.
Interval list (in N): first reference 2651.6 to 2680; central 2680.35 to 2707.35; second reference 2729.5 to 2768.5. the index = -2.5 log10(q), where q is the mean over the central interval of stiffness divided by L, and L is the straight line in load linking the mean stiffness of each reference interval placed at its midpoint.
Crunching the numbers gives 0.346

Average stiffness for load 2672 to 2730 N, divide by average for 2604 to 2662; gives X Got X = 0.6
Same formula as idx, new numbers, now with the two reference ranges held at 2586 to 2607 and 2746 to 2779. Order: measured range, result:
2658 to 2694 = 8.1 N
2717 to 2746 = 9.2 N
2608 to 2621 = 3.0 N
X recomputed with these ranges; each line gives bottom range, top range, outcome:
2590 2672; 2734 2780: 0.84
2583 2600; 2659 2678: 0.80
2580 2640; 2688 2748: 0.66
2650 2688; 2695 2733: 0.77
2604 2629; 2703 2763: 0.83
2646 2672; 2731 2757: 0.78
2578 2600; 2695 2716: 0.67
